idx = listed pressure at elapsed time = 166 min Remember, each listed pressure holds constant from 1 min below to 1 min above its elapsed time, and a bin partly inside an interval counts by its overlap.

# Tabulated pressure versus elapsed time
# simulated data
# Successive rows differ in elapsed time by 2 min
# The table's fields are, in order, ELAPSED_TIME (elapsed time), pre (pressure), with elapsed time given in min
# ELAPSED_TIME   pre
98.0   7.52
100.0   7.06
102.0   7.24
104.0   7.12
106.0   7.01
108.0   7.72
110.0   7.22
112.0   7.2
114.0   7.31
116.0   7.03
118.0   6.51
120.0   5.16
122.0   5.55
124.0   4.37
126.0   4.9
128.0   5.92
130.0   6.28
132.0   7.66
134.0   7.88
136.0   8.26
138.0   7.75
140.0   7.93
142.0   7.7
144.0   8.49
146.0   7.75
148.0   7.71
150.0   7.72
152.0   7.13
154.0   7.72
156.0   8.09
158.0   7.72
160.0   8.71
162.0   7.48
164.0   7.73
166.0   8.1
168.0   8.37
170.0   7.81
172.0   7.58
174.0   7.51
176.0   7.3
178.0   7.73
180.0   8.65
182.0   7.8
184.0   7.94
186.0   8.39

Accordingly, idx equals 8.1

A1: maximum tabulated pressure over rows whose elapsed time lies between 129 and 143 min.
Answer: 8.26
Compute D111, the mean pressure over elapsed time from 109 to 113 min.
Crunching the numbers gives 7.21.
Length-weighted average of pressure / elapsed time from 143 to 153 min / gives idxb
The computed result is 7.76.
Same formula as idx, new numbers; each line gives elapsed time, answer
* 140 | 7.93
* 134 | 7.88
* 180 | 8.65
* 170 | 7.81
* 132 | 7.66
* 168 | 8.37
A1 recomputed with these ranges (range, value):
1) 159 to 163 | 8.71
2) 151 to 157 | 8.09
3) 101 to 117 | 7.72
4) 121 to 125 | 5.55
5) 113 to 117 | 7.31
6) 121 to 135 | 7.88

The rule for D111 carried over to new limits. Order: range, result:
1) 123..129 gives 5.06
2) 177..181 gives 8.19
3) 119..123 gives 5.36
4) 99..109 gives 7.23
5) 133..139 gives 7.96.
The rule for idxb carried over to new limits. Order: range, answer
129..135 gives 7.27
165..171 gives 8.09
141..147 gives 7.98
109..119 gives 7.05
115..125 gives 5.72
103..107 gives 7.06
